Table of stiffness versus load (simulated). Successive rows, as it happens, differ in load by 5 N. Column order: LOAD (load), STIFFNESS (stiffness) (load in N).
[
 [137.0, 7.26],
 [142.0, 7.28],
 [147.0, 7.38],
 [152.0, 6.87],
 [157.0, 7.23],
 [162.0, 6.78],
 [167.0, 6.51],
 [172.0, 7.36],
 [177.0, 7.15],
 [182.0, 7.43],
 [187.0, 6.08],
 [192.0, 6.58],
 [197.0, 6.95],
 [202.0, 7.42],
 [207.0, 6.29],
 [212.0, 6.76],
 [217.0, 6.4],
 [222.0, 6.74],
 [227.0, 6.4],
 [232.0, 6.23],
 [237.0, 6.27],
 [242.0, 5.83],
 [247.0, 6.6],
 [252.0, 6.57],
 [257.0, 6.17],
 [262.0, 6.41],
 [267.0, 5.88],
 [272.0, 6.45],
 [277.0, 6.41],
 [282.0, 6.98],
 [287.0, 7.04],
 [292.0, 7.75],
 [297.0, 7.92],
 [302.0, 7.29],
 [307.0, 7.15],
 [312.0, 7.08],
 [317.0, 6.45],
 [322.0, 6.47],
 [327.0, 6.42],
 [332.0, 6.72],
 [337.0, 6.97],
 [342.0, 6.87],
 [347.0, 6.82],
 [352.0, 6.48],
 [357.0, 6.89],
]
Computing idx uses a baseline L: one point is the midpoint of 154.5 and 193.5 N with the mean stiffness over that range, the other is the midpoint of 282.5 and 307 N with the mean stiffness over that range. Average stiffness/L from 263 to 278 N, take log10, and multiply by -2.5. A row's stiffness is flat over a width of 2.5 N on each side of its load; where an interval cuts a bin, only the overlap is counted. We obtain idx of 0.17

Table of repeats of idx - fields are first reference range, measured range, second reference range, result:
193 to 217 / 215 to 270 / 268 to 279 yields 0.04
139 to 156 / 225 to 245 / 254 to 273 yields 0.05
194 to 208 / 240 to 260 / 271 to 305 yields 0.12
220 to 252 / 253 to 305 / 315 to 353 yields -0.05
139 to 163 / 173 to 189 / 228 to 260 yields -0.01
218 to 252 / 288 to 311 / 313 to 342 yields -0.14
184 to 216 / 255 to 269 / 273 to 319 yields 0.13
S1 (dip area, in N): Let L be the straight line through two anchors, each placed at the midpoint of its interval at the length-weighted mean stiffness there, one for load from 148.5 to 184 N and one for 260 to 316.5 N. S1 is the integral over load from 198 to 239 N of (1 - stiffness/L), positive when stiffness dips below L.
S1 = 2.4 N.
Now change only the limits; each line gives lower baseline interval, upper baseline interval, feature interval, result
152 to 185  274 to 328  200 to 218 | 0.8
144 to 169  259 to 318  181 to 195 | 0.7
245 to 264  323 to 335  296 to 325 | -2.1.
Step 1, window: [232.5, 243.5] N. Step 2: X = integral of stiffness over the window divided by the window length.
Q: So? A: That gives 6.1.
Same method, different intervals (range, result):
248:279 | 6.33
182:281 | 6.48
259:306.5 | 6.91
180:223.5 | 6.73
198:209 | 6.89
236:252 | 6.28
